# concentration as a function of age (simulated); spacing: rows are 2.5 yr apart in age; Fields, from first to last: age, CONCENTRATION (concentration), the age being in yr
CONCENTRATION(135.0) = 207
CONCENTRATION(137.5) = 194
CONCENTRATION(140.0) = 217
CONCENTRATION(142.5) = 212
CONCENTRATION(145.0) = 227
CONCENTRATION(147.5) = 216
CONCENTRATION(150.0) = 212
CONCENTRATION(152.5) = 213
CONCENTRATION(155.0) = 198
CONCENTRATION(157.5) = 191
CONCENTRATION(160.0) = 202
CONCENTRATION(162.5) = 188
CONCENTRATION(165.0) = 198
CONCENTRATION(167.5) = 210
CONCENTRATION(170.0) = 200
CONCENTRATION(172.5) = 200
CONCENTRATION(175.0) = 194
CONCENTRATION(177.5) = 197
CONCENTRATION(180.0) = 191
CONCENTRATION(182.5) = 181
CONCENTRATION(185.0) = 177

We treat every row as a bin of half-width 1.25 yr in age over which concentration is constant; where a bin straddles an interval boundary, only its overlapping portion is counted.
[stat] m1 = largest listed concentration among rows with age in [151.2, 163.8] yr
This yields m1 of 213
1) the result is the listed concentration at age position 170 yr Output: 200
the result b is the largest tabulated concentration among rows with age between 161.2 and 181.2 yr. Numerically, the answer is 210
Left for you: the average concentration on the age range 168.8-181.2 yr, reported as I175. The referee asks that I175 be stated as 196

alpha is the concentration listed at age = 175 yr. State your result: 194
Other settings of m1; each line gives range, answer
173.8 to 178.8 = 197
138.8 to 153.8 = 227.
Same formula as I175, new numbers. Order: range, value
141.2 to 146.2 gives 219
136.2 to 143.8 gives 208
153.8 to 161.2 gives 197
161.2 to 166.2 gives 193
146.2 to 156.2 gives 210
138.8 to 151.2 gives 217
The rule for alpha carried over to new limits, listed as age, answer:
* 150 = 212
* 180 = 191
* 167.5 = 210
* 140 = 217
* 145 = 227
